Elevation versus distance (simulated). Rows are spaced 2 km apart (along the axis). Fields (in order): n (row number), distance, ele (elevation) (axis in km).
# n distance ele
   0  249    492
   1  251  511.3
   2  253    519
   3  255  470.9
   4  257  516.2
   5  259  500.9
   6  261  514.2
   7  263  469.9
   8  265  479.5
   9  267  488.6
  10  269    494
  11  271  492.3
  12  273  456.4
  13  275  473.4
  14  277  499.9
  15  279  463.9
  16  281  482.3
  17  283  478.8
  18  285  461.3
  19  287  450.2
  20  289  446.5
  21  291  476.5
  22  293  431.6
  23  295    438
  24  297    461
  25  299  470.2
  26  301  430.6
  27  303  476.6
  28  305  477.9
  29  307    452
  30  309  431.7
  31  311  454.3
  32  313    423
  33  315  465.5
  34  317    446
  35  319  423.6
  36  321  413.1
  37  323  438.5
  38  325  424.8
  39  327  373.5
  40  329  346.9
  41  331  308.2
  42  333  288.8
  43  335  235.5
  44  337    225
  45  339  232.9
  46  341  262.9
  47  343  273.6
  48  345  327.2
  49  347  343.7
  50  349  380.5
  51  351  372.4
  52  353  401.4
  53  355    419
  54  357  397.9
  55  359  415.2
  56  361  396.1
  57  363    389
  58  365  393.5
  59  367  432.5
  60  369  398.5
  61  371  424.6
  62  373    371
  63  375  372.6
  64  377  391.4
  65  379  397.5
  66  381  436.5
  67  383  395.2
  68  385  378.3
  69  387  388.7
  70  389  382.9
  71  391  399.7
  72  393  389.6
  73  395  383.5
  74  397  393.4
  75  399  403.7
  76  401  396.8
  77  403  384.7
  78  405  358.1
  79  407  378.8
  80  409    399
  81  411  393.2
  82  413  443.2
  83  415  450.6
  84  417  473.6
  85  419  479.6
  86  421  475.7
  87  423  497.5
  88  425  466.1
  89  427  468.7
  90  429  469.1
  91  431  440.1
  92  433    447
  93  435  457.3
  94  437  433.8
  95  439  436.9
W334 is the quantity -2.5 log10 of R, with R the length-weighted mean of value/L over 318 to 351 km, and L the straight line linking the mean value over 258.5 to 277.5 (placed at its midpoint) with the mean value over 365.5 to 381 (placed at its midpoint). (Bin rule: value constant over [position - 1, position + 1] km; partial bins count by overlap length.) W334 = 0.29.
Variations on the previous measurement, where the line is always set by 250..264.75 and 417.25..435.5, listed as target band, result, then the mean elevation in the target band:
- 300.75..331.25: 0.15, 427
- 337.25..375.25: 0.30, 366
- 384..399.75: 0.21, 390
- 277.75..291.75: 0.06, 466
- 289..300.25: 0.09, 454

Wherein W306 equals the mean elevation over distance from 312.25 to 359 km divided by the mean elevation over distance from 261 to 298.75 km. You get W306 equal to 0.76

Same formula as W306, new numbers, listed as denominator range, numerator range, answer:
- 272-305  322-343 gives 0.67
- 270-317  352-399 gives 0.86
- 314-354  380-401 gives 1.13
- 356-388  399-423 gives 1.06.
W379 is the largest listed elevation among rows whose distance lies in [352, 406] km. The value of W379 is 436.5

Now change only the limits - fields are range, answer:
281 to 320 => 482.3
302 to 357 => 477.9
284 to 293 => 476.5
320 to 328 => 438.5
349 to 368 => 432.5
